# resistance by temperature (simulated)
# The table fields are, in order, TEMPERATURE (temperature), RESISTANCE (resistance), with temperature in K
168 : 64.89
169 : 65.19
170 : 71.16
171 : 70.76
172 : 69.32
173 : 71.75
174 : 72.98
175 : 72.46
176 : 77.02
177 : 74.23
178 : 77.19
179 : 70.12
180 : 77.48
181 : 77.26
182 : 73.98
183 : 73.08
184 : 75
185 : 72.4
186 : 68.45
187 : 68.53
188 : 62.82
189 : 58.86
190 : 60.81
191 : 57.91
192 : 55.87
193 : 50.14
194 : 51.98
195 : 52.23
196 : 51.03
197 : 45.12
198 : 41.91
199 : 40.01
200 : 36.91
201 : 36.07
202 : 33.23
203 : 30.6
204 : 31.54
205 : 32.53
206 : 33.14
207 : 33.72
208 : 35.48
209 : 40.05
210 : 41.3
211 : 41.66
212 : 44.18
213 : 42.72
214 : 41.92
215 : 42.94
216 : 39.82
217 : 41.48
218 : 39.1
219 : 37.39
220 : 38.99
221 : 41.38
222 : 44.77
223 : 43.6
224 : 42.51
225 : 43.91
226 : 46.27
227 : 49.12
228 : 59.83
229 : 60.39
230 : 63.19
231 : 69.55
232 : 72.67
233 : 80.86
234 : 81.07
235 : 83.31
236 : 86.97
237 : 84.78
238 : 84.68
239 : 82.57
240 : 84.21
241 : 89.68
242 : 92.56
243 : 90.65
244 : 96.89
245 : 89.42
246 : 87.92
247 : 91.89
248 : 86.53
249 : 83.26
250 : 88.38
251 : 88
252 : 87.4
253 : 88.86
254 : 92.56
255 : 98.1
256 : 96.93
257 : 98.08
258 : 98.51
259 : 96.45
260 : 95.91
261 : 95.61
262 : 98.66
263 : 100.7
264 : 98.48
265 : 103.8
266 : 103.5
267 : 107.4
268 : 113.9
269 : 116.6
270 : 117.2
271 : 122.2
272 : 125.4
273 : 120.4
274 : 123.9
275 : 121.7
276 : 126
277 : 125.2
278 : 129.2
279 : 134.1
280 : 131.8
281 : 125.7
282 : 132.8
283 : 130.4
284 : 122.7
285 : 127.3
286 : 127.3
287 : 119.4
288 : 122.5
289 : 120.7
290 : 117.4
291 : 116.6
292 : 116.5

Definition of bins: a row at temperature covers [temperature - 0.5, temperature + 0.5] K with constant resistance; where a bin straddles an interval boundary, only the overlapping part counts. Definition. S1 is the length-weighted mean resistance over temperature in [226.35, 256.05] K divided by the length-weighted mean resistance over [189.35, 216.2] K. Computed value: 1.94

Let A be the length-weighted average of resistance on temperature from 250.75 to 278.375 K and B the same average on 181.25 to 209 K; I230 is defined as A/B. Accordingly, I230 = 2.1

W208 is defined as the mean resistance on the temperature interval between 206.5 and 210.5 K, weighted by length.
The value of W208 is 37.6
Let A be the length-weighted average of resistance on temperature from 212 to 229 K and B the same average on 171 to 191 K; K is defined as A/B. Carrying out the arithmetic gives 0.62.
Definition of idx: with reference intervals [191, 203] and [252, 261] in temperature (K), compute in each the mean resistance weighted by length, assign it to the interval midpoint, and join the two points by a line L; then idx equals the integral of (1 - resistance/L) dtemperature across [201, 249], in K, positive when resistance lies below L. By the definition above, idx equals 8.29 K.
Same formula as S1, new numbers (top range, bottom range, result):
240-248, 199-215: 2.43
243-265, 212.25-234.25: 1.84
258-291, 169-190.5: 1.65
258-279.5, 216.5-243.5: 1.76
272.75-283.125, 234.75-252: 1.45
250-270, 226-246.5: 1.26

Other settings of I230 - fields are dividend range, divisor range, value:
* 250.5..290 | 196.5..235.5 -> 2.43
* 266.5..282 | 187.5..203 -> 2.54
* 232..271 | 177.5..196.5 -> 1.44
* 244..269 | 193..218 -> 2.38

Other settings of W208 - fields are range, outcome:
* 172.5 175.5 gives 72.4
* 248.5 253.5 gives 87.2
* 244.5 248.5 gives 88.9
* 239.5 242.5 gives 88.8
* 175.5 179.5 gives 74.6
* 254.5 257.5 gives 97.7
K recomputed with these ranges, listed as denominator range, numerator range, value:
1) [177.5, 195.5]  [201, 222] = 0.58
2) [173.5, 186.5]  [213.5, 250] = 0.90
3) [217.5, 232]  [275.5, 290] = 2.56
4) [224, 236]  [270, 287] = 1.95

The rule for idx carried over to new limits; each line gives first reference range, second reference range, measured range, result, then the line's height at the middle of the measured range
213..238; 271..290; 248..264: 0.1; 94.6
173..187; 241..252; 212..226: 6.9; 82.9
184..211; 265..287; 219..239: 4.3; 77.6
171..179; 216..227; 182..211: 5.1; 58.8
